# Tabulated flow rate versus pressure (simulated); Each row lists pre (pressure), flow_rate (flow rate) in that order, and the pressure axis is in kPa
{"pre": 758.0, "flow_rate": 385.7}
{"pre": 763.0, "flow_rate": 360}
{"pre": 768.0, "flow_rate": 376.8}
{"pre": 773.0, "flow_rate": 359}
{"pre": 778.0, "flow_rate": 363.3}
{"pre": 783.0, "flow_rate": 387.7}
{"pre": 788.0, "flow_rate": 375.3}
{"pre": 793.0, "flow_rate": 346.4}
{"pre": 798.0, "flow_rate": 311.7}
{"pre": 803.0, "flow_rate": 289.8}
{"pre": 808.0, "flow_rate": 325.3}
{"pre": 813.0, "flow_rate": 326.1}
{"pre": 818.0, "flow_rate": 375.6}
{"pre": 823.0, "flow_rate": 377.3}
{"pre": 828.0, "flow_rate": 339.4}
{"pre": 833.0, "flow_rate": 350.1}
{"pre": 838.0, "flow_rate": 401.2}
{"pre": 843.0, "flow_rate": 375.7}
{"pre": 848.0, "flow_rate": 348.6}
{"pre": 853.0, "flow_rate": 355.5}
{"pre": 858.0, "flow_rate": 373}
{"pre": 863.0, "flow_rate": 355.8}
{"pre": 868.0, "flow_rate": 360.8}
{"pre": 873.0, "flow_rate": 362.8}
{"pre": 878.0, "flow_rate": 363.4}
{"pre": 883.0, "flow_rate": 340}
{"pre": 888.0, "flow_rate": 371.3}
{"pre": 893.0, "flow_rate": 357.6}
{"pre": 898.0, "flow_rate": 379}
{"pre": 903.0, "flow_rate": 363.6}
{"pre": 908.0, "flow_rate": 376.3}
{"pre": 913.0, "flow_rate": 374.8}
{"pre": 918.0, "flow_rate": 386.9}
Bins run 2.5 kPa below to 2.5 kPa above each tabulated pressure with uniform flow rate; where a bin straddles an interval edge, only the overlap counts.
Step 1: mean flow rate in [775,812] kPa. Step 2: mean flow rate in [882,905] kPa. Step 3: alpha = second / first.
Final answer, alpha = 1.1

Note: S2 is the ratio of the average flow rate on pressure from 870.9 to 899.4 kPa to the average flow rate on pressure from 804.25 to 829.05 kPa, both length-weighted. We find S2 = 1.04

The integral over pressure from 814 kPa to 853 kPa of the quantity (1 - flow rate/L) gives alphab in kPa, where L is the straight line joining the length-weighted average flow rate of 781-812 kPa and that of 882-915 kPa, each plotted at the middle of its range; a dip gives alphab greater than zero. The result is -1.8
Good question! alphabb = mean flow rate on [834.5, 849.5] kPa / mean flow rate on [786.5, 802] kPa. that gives 1.11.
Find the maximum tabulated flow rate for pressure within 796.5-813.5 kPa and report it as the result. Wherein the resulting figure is 326.1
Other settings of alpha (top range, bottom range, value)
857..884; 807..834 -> 1.03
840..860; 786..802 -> 1.08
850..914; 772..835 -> 1.05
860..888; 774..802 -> 1.01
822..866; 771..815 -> 1.06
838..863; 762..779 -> 1.00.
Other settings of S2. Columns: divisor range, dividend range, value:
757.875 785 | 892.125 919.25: 1.01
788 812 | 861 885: 1.10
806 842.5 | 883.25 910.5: 1.03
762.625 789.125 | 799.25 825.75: 0.91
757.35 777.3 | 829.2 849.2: 1.00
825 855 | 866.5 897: 0.99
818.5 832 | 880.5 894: 0.99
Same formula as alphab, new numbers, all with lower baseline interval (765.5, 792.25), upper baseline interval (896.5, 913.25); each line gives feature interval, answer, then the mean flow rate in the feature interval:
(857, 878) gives 0.6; 362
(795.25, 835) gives 3.7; 337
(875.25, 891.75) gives 0.6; 358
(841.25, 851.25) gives 0.3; 361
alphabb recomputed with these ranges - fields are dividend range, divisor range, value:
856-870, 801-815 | 1.16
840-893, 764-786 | 0.97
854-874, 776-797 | 1.00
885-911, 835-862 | 1.00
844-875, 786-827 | 1.06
